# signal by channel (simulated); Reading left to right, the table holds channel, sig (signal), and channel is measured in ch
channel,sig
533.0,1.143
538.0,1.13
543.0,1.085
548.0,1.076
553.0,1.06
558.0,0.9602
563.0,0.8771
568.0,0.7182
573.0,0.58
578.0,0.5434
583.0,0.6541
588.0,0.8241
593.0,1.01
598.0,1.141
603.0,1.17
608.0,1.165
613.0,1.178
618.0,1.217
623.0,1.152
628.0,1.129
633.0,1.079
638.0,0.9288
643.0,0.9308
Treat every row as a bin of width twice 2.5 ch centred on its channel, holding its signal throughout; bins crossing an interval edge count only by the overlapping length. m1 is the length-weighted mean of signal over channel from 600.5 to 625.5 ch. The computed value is 1.18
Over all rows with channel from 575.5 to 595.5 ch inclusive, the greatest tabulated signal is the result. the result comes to 1.01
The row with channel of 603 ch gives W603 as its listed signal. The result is 1.17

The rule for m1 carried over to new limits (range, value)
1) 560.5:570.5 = 0.798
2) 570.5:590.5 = 0.65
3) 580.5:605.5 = 0.96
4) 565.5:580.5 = 0.614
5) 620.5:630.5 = 1.14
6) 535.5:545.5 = 1.11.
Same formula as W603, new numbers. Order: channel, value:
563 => 0.8771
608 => 1.165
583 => 0.6541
